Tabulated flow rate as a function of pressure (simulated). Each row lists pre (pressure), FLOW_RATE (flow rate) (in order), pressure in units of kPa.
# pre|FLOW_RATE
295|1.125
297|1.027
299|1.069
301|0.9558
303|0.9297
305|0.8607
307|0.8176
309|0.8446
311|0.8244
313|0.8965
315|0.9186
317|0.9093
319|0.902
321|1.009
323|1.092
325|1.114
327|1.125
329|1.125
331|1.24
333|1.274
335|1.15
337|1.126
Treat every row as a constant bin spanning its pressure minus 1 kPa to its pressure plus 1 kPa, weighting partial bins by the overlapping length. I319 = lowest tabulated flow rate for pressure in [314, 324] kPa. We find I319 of 0.902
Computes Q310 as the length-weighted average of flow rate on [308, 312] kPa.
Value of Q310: 0.835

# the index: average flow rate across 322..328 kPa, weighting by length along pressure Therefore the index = 1.11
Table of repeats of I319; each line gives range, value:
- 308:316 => 0.8244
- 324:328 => 1.114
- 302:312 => 0.8176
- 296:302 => 0.9558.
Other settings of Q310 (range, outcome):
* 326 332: 1.16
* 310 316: 0.88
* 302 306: 0.895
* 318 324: 1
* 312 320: 0.907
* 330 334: 1.26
